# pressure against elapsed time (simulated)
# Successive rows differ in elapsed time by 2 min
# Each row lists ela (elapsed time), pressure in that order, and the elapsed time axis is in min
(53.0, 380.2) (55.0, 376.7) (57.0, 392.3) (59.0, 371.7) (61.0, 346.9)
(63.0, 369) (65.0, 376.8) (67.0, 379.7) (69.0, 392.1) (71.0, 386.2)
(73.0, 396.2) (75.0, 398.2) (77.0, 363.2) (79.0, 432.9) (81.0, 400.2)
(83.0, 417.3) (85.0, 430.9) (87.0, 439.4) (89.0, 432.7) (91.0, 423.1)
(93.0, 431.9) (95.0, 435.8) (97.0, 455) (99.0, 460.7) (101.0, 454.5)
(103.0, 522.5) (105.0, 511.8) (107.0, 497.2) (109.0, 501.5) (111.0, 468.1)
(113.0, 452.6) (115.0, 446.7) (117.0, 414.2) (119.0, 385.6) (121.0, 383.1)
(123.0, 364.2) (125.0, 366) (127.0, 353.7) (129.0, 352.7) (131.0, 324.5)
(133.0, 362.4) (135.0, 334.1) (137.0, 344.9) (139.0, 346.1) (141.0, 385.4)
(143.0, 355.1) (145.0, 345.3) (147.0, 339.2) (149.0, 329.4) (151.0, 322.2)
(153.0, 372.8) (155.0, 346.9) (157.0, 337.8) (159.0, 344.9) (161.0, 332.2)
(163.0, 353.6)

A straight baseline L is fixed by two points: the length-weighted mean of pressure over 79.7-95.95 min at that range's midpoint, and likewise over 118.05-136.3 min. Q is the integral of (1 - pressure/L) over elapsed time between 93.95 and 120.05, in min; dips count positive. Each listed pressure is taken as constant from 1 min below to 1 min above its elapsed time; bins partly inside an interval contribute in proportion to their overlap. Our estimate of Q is -4.55 min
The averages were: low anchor 427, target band 462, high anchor 358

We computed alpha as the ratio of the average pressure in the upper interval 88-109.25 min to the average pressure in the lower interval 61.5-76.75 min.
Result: 1.2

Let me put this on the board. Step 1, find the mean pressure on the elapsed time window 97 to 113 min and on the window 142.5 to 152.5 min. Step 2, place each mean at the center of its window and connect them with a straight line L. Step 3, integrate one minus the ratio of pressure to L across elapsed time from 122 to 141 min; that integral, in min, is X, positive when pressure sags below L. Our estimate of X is 2.0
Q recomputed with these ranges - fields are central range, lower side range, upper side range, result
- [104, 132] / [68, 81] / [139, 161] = -3.6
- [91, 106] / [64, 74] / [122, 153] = -3.8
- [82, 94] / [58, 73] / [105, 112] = 0.2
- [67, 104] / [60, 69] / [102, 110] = 1.3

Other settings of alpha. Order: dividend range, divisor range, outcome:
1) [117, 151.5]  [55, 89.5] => 0.90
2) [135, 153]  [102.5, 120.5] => 0.75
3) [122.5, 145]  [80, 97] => 0.82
